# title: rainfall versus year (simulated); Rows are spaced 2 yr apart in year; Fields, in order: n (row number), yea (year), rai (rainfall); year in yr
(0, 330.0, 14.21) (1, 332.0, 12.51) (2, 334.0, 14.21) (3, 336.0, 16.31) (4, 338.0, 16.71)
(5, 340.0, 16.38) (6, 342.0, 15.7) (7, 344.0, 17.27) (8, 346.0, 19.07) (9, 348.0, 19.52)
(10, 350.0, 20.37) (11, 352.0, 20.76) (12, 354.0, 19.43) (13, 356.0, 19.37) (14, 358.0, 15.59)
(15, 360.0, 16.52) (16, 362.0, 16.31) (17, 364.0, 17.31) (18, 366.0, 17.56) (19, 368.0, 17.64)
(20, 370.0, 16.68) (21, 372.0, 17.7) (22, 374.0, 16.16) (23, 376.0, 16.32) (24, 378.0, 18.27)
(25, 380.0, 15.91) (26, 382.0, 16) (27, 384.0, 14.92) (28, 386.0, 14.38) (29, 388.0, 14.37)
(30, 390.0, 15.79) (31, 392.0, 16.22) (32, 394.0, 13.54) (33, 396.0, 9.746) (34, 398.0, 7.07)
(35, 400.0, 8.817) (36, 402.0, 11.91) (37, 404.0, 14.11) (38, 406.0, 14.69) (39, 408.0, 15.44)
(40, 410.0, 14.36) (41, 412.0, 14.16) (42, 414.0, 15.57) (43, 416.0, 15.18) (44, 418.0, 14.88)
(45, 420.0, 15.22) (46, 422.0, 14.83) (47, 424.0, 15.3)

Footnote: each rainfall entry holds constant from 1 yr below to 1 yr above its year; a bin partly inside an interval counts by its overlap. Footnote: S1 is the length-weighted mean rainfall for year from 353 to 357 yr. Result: 19.4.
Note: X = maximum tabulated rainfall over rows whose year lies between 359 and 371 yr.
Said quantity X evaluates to 17.64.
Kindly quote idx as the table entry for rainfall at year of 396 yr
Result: 9.746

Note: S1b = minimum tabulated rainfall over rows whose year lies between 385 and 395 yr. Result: 13.54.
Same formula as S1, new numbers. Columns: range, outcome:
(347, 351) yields 19.9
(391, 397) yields 13.2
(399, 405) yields 11.6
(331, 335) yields 13.4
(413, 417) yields 15.4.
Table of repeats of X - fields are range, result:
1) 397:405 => 14.11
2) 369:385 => 18.27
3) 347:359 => 20.76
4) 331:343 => 16.71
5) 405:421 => 15.57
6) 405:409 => 15.44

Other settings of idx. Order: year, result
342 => 15.7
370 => 16.68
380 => 15.91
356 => 19.37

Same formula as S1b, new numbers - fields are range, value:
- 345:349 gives 19.07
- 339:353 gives 15.7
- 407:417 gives 14.16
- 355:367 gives 15.59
